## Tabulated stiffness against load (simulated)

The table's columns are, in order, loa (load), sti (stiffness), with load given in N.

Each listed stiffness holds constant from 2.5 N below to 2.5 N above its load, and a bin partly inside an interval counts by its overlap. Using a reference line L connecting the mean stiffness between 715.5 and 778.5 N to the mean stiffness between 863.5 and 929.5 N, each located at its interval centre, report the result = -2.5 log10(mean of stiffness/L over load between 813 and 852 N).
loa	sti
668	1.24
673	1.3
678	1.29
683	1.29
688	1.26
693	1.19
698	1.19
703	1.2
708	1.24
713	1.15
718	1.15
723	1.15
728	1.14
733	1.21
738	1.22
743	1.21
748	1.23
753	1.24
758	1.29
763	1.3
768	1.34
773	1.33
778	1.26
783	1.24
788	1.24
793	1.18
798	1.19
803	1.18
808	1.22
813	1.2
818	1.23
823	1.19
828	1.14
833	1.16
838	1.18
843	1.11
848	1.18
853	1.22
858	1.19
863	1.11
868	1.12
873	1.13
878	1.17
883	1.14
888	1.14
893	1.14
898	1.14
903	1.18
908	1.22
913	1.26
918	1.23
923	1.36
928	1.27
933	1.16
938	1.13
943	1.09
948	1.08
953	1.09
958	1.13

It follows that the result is 0.03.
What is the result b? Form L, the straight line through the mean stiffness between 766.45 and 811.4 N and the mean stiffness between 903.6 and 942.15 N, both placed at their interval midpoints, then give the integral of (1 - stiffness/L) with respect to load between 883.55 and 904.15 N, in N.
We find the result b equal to 1.3 N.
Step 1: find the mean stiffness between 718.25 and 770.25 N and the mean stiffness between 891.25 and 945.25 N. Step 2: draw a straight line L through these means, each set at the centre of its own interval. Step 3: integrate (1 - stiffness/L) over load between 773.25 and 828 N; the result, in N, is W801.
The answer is 0.2 N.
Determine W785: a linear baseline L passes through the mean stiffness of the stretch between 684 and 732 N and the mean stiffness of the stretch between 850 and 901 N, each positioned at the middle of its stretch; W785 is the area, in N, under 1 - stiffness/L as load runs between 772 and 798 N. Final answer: -1.51 N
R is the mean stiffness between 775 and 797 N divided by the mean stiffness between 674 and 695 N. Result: 0.97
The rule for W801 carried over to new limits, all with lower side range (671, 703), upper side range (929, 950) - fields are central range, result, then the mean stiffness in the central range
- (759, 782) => -1.78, 1.3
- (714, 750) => 1.22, 1.18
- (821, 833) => 0.18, 1.16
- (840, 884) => 0.42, 1.15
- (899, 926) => -2.48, 1.24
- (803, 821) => -0.34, 1.21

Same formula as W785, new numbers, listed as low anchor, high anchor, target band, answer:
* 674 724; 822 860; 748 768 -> -1.4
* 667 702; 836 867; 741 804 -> -2.4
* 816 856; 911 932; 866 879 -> 0.9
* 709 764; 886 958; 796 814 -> 0.0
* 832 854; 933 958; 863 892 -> 0.2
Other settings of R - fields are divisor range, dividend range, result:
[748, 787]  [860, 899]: 0.89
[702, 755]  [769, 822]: 1.03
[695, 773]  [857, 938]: 0.97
